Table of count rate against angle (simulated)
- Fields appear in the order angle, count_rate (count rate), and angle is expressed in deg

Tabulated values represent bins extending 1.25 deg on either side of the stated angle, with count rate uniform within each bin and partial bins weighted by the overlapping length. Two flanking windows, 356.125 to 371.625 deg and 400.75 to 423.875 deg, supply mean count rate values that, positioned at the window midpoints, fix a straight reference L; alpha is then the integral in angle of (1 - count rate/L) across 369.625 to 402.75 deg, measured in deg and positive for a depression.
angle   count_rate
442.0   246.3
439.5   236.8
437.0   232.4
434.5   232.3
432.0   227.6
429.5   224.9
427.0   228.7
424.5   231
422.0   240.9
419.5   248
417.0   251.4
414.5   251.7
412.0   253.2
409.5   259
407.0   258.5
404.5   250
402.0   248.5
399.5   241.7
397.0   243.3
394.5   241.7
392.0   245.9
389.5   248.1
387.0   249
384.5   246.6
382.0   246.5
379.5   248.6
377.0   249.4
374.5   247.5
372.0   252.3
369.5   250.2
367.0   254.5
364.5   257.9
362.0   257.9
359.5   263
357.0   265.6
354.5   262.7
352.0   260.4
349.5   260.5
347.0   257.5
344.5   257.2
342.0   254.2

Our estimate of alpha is 1.0 deg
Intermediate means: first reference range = 258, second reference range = 251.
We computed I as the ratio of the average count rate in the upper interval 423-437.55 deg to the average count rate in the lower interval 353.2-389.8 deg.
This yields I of 0.9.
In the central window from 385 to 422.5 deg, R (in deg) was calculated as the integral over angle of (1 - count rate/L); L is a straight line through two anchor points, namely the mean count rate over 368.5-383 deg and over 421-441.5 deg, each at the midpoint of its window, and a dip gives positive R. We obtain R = -1.3 deg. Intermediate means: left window 249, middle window 249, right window 232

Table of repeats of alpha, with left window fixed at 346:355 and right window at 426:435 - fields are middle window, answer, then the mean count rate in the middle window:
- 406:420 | -1.1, 254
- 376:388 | 0.0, 248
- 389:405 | -0.3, 245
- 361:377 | 0.0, 253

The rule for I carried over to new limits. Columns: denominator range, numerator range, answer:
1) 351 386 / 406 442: 0.95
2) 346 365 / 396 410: 0.96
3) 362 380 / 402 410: 1.01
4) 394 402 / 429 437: 0.94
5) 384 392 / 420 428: 0.95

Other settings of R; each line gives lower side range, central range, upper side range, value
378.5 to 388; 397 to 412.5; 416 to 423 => -0.2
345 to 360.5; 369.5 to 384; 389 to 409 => 0.3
